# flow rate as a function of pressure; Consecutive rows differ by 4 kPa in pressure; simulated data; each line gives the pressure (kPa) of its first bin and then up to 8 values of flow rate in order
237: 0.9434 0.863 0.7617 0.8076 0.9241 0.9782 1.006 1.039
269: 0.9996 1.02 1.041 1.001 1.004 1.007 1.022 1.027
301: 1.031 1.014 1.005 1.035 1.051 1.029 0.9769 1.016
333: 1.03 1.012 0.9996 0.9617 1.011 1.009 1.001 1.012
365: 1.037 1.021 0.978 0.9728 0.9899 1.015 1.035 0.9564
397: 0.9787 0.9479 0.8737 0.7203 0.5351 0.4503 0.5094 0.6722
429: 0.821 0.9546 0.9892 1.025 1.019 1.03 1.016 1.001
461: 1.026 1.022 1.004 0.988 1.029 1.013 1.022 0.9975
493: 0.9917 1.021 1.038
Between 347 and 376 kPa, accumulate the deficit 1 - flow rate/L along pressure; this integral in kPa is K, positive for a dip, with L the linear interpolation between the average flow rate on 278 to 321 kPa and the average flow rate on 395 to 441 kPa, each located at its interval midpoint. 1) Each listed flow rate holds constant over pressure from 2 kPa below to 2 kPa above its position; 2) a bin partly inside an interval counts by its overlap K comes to -3.7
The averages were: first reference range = 1.02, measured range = 1.01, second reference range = 0.78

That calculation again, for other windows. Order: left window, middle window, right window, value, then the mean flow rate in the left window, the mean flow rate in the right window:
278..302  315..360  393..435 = -4.58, 1.02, 0.756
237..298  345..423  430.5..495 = 7.08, 0.965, 1.01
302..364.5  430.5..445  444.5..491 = 0.37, 1.01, 1.01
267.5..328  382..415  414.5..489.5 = 2.41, 1.02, 0.922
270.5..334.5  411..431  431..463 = 8.16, 1.02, 1.01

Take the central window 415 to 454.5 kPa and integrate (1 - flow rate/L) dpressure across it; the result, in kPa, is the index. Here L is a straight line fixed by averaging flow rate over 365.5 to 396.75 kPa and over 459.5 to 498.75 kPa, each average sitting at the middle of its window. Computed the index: 6.2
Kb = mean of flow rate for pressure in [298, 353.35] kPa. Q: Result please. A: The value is 1.01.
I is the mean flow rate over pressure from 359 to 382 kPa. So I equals 1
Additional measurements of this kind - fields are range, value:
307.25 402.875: 1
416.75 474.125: 0.914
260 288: 1.02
